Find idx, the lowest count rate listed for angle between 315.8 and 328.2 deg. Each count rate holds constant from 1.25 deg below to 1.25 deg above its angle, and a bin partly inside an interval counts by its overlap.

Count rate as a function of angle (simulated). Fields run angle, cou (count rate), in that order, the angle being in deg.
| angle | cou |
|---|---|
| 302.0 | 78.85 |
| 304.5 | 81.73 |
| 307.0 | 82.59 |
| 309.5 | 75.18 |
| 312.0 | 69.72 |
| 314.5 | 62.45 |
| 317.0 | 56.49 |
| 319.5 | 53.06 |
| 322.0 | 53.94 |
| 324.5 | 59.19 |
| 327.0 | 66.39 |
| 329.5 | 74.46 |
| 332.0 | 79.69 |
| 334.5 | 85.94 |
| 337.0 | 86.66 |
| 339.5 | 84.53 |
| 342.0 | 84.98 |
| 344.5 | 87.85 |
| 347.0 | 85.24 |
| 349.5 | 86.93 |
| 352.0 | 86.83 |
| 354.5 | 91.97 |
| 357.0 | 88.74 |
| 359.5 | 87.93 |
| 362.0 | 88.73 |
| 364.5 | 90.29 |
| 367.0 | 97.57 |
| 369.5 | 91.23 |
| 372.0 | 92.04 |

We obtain 53.06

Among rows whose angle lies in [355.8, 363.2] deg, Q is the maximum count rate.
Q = 88.74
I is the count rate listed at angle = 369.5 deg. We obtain 91.23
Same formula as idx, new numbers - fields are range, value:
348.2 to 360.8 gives 86.83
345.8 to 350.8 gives 85.24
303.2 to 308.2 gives 81.73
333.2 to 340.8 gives 84.53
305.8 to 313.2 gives 69.72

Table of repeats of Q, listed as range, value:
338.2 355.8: 91.97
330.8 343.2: 86.66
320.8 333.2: 79.69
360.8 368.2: 97.57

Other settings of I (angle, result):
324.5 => 59.19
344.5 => 87.85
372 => 92.04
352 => 86.83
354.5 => 91.97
